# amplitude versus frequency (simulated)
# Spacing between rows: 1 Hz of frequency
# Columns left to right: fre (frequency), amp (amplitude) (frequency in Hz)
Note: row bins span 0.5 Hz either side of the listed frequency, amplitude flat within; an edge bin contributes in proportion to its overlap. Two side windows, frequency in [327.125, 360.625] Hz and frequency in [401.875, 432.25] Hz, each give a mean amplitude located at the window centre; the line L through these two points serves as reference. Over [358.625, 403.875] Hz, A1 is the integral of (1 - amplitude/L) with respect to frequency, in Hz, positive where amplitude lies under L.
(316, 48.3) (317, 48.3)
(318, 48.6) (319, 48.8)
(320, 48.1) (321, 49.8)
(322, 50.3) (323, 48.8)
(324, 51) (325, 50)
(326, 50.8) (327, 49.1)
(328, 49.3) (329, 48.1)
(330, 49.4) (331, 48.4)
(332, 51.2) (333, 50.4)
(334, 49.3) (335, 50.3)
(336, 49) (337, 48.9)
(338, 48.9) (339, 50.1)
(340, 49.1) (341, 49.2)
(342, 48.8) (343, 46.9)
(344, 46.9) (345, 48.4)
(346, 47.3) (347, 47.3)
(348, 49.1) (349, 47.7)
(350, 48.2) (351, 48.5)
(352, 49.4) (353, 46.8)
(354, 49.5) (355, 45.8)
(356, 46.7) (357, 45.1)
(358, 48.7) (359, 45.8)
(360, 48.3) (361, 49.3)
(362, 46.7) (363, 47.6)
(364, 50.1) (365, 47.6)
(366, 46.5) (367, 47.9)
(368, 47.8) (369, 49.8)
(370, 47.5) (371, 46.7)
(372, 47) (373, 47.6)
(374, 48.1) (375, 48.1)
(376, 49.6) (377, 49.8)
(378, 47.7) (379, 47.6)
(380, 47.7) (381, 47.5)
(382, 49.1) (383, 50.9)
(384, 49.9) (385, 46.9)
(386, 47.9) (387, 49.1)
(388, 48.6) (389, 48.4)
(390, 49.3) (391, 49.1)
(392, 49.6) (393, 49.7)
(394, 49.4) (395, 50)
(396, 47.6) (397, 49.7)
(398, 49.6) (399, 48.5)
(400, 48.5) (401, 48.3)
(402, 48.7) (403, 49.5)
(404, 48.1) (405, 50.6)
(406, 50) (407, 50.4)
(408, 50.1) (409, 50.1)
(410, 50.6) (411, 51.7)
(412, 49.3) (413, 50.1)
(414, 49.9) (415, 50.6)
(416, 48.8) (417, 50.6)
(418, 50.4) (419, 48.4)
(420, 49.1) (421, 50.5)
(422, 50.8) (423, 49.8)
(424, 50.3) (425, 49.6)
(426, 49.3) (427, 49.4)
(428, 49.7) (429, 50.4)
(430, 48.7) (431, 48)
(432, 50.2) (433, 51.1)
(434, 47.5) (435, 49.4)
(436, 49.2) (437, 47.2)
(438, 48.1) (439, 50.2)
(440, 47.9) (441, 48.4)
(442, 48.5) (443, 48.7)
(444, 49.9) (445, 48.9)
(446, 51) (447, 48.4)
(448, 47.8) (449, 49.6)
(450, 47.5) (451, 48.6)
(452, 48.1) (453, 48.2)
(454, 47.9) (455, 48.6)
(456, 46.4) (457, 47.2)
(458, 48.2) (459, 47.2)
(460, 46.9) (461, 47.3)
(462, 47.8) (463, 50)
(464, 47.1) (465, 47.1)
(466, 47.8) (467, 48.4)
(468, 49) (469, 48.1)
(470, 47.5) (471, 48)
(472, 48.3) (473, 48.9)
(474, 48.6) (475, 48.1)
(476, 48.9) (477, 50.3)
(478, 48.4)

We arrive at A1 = 0.61 Hz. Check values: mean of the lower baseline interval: 48.4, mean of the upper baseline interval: 49.8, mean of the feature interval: 48.5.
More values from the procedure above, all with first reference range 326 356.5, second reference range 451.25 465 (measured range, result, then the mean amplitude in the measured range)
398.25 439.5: -1.3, 49.6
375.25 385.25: -0.1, 48.7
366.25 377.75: 0.1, 48.1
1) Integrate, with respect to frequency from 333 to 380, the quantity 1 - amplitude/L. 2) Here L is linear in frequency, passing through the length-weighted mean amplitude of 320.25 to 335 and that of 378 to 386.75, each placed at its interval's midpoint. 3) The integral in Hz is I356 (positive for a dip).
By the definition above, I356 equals 0.9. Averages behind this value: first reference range 49.7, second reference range 48.4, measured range 48.1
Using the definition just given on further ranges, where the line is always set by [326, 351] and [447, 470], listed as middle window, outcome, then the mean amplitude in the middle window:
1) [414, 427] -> -0.4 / 49.8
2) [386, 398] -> -0.2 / 49.1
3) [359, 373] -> 0.2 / 47.8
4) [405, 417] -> -0.5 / 50.2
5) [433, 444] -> -0.1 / 48.7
